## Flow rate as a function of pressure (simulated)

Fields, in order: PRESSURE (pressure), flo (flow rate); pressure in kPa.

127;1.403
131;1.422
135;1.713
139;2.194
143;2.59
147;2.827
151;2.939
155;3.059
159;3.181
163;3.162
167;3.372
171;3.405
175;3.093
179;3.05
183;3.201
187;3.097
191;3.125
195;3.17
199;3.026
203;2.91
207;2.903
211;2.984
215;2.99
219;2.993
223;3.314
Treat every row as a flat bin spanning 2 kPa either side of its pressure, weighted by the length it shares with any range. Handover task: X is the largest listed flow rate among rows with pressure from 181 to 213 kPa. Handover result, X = 3.201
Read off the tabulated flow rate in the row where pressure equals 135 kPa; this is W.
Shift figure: 1.713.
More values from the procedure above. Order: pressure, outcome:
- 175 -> 3.093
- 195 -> 3.17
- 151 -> 2.939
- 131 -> 1.422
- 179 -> 3.05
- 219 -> 2.993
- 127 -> 1.403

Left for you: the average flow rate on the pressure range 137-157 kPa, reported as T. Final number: 2.72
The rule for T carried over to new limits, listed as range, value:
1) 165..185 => 3.22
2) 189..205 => 3.06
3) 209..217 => 2.99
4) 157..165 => 3.17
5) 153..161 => 3.12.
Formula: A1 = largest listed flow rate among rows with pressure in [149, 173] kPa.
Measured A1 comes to 3.405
